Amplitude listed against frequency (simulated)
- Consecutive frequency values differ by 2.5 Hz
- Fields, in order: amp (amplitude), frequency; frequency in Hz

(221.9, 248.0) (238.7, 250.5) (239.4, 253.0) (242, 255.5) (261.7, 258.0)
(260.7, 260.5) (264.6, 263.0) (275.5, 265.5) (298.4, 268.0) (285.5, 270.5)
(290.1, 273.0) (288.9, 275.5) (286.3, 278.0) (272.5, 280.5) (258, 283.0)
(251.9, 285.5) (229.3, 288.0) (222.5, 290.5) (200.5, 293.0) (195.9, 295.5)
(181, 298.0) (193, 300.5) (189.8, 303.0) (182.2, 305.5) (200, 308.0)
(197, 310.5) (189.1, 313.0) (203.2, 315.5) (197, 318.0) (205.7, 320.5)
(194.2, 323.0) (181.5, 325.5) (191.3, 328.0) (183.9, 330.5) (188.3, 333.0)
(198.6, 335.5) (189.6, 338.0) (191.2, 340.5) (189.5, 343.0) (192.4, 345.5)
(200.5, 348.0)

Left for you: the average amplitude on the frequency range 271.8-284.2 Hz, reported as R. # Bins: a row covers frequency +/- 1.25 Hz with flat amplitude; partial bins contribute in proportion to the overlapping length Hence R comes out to 279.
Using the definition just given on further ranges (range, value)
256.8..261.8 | 261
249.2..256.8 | 240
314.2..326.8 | 196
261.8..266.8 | 270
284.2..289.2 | 241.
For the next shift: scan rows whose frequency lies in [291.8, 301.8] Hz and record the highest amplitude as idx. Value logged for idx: 200.5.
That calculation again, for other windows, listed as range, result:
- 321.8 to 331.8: 194.2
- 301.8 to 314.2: 200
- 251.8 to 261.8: 261.7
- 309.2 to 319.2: 203.2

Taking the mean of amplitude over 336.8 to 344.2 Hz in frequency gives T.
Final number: 190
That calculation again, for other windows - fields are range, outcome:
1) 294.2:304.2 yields 190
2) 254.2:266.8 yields 261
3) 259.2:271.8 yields 277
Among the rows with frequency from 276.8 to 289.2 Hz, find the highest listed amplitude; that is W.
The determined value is 286.3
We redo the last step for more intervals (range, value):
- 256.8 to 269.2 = 298.4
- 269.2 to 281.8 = 290.1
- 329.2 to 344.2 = 198.6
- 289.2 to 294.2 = 222.5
